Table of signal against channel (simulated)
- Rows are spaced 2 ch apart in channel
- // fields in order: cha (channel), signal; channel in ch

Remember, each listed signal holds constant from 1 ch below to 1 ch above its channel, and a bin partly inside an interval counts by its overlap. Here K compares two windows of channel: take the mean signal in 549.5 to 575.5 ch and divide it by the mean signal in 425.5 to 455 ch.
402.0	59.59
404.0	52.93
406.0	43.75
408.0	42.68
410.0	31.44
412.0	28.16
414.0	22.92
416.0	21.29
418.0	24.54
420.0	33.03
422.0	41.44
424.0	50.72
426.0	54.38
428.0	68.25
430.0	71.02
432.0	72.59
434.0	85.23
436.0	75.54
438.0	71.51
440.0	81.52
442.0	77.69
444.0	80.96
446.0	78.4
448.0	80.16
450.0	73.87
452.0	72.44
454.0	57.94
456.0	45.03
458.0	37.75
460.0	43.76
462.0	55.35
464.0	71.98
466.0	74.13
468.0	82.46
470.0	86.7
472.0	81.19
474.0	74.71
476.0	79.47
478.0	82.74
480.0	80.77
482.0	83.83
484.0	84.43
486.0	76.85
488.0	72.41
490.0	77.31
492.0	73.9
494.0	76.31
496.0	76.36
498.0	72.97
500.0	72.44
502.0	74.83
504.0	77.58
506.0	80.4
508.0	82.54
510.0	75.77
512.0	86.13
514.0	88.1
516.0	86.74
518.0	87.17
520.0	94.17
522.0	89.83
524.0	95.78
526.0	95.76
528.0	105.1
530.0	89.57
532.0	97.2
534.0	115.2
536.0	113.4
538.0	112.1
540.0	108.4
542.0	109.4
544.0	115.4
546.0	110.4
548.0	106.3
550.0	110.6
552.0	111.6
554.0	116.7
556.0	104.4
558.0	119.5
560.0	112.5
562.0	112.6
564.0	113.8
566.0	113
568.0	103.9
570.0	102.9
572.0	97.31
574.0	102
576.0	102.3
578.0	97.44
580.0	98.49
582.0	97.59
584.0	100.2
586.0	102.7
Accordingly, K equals 1.48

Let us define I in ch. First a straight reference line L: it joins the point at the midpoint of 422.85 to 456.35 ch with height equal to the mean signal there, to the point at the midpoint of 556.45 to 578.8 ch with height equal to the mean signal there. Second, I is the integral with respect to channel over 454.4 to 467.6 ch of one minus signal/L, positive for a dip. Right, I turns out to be 3.6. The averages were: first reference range 70.8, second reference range 107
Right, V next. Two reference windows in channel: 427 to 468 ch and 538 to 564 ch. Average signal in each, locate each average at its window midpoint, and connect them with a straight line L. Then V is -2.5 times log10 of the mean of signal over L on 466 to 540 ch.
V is 0.07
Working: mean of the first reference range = 69.1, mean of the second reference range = 112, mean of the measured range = 85.8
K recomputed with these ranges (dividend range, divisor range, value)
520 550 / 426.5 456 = 1.42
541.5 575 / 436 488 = 1.51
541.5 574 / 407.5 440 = 2.16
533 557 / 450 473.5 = 1.71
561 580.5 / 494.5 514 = 1.34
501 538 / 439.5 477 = 1.30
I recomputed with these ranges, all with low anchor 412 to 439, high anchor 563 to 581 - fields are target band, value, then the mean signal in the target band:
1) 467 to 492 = -3.2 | 80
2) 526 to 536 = -1.5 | 102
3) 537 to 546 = -1.8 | 111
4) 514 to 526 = -0.8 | 90.9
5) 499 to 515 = 0.2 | 79.7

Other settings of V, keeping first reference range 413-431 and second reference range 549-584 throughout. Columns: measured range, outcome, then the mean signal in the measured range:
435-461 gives -0.25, 67.4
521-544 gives -0.13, 103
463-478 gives -0.22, 78.9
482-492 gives -0.09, 78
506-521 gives -0.03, 85.4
